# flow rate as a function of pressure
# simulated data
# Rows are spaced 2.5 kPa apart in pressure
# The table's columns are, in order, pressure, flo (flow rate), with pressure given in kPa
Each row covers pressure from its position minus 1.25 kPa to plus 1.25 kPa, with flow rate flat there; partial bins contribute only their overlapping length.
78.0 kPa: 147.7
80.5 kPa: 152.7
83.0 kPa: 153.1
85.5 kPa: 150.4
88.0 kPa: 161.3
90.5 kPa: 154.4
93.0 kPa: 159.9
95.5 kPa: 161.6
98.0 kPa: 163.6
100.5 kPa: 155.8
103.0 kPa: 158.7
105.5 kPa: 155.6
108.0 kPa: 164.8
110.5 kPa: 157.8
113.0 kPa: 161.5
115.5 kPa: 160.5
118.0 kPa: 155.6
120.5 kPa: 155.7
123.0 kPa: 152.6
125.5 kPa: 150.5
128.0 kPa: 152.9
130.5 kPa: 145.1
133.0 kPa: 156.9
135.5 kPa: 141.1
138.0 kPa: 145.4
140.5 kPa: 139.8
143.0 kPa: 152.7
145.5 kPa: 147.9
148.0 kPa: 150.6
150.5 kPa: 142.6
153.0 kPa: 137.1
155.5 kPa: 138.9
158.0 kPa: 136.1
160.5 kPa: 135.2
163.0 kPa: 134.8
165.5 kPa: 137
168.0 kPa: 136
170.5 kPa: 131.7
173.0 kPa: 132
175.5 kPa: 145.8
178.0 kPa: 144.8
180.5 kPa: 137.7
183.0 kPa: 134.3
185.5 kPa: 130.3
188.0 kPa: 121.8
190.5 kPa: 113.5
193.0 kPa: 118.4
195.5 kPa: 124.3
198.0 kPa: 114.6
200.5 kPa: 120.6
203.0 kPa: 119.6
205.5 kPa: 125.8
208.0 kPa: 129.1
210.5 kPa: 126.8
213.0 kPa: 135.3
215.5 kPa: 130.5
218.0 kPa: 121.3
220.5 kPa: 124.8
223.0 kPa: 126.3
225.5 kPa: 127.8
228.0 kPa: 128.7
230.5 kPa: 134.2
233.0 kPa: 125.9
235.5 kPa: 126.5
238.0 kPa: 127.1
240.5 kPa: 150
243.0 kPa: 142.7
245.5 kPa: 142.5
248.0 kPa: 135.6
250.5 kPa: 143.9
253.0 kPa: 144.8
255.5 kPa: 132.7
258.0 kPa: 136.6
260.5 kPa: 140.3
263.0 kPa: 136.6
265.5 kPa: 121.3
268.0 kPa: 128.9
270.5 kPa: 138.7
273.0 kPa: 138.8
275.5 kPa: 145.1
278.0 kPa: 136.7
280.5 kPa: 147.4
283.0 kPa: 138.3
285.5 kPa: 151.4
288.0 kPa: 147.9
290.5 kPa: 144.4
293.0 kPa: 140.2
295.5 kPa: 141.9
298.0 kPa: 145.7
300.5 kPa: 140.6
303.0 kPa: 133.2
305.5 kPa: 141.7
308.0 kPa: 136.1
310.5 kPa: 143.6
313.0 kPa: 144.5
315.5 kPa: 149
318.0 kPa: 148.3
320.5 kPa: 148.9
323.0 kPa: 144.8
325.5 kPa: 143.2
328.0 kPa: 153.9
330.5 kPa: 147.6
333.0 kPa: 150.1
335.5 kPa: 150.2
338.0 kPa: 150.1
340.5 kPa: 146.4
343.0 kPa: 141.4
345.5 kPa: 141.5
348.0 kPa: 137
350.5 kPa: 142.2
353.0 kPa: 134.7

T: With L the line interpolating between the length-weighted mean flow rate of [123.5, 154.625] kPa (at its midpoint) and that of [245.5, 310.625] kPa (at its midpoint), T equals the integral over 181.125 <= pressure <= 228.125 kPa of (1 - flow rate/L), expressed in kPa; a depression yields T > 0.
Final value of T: 6.1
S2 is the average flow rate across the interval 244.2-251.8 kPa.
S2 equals 141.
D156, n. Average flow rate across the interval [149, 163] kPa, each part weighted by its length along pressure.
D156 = 138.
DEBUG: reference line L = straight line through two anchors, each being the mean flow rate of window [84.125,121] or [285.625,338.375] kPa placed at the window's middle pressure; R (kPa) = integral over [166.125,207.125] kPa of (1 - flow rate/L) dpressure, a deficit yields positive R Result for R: 6.6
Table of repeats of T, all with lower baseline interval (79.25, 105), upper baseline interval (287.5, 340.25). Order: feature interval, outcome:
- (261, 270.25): 1.05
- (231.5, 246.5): 1.35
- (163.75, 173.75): 1.22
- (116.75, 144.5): 0.93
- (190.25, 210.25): 3.94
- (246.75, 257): 0.64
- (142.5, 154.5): 0.66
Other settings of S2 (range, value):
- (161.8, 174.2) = 134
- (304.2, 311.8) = 140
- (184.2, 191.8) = 122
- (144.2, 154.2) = 145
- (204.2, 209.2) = 127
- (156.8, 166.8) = 136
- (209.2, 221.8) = 128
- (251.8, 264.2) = 138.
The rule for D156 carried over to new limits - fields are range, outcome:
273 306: 143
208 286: 135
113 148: 151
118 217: 137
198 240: 127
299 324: 143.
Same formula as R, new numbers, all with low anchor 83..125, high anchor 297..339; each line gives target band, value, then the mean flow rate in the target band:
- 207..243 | 4.9 kPa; 130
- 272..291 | 0.5 kPa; 144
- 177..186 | 1.0 kPa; 137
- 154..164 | 1.2 kPa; 136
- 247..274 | 2.3 kPa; 136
